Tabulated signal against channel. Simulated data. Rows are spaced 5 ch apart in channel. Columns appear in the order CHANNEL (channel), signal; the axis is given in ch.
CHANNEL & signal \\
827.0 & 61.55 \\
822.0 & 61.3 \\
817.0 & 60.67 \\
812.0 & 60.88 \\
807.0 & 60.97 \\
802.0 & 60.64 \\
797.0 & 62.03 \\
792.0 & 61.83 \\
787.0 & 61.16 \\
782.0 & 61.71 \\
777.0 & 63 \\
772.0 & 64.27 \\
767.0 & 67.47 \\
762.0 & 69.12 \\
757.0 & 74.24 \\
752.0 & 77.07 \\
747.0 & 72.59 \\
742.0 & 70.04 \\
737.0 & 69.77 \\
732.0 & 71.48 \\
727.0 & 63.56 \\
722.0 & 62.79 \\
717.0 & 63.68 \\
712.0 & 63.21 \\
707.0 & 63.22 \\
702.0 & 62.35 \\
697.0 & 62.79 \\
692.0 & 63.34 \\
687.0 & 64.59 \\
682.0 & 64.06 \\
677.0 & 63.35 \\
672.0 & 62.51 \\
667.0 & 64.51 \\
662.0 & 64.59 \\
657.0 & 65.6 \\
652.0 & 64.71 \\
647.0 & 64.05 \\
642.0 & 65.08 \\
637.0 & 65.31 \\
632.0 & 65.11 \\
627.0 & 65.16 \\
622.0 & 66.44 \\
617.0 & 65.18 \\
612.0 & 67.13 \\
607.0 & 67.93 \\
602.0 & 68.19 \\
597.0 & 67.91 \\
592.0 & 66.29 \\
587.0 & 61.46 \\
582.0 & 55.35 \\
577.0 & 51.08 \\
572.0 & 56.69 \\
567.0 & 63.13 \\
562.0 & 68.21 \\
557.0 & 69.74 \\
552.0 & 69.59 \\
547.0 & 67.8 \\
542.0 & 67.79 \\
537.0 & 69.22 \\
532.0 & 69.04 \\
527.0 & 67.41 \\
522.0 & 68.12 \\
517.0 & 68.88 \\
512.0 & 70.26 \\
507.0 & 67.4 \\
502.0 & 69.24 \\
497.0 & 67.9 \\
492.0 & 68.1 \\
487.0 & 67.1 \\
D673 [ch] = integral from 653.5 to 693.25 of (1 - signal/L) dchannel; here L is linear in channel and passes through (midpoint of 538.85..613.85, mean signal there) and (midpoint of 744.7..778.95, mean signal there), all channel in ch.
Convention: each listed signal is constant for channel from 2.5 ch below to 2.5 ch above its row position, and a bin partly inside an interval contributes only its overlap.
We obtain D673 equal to 1.9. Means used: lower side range 64.6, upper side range 69.8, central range 64.1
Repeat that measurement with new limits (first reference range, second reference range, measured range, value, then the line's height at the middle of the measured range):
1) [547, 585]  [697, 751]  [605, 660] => -1.3 ch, 64.1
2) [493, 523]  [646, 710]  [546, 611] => 2.5 ch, 66.6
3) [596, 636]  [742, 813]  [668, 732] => 2.4 ch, 66.1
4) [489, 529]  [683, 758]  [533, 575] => 1.0 ch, 68.1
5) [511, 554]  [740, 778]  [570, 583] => 2.8 ch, 68.9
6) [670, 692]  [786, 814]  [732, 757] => -4.1 ch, 62.4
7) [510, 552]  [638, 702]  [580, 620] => 0.8 ch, 66.3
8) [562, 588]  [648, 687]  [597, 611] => -1.8 ch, 60.2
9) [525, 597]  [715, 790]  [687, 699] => 0.6 ch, 66.6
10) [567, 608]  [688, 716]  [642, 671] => -1.0 ch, 62.6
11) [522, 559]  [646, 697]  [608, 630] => -0.1 ch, 65.9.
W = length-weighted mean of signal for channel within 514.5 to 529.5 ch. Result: 68.1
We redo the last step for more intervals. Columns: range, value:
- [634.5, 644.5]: 65.2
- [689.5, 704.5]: 62.8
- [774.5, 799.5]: 61.9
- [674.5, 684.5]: 63.7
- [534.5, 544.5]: 68.5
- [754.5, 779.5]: 67.6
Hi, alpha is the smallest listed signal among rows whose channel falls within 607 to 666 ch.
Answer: 64.05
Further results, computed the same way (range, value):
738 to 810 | 60.64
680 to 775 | 62.35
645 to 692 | 62.51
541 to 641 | 51.08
